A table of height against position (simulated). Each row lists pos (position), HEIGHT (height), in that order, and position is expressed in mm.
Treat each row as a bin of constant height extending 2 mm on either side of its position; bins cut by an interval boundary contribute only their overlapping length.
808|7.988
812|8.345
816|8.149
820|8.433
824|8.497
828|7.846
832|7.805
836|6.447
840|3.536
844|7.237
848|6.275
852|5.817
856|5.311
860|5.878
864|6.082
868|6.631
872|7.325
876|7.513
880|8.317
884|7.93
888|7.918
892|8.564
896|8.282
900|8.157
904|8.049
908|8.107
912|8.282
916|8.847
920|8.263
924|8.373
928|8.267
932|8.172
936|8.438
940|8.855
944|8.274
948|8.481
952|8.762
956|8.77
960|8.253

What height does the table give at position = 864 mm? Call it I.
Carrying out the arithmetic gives 6.082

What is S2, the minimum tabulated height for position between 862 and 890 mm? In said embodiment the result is 6.082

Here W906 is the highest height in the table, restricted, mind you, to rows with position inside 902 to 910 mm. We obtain 8.107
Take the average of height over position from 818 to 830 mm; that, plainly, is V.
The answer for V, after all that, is 8.26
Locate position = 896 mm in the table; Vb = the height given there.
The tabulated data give 8.282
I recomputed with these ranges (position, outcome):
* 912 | 8.282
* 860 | 5.878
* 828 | 7.846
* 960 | 8.253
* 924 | 8.373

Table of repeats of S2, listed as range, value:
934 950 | 8.274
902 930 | 8.049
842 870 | 5.311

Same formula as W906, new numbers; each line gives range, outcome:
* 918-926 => 8.373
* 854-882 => 8.317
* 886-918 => 8.847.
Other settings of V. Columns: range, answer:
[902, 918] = 8.32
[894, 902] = 8.22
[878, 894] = 8.18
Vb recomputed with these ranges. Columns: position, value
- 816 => 8.149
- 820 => 8.433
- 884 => 7.93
